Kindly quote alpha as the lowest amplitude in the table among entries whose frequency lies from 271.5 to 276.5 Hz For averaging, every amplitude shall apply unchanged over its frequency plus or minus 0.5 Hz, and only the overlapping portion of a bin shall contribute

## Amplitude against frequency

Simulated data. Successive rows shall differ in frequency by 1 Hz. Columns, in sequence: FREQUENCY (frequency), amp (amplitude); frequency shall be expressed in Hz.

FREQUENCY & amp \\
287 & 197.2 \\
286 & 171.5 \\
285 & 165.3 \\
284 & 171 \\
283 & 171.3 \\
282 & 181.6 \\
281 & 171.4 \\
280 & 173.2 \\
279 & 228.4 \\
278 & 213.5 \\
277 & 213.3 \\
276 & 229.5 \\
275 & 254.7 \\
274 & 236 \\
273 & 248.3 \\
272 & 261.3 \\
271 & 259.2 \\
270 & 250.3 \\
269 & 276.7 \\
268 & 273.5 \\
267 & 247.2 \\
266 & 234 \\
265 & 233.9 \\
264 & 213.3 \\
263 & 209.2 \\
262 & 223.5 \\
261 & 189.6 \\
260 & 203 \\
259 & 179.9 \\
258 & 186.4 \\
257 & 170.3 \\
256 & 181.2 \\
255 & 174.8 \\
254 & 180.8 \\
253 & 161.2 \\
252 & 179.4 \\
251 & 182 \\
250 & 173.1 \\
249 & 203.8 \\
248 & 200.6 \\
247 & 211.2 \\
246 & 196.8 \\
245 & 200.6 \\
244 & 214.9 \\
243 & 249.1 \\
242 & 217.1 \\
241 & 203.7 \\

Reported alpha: 229.5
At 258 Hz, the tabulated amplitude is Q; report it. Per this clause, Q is 186.4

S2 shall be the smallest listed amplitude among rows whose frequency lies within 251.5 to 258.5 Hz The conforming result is 161.2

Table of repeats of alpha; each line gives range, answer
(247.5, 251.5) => 173.1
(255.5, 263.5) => 170.3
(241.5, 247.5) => 196.8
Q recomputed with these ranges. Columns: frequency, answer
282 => 181.6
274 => 236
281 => 171.4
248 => 200.6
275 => 254.7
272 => 261.3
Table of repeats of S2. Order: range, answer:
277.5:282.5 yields 171.4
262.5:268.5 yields 209.2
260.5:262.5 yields 189.6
